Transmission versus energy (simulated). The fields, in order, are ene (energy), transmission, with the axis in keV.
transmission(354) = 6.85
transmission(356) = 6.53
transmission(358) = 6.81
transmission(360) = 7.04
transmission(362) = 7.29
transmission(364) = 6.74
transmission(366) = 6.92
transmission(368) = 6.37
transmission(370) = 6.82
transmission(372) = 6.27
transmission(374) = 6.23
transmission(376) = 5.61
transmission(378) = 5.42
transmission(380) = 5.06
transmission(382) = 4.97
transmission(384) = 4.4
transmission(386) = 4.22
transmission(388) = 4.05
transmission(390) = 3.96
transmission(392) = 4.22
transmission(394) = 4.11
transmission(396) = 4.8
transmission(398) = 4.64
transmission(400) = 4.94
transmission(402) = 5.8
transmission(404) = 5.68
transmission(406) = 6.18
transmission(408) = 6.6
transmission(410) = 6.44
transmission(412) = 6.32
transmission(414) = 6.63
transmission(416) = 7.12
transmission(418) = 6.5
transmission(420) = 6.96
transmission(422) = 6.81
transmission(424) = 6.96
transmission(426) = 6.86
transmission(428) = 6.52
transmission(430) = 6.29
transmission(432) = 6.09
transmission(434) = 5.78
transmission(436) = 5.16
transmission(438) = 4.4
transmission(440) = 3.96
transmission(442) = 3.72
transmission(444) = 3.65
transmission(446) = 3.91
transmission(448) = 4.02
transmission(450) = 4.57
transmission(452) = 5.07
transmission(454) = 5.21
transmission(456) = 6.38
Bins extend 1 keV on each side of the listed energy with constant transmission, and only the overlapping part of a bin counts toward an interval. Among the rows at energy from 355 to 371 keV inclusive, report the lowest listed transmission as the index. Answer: 6.37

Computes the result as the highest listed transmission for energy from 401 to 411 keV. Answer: 6.6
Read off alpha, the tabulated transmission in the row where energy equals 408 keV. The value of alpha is 6.6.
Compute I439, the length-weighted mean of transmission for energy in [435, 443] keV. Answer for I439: 4.31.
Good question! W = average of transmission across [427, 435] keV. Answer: 6.17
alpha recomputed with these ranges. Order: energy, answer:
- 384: 4.4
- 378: 5.42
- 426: 6.86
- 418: 6.5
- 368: 6.37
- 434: 5.78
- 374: 6.23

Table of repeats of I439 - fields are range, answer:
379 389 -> 4.54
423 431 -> 6.66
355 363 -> 6.92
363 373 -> 6.62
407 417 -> 6.62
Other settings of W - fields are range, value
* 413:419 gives 6.75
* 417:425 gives 6.81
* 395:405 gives 5.17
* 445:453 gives 4.39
